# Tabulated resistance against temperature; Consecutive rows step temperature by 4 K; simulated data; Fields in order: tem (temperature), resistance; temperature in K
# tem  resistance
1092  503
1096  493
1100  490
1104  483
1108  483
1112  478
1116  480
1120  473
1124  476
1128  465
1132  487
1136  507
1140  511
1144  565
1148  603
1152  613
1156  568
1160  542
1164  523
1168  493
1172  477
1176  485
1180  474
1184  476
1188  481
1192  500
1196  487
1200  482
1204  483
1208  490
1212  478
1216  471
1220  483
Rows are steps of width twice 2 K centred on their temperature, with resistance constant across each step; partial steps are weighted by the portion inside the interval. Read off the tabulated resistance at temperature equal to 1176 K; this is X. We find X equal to 485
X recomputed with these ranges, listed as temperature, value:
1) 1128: 465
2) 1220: 483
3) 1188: 481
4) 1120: 473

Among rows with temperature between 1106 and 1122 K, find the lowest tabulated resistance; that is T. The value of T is 473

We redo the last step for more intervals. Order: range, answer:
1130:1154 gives 487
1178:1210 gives 474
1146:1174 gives 477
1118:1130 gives 465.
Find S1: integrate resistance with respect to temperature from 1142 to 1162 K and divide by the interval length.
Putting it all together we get 578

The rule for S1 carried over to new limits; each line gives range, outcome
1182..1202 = 485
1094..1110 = 487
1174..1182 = 480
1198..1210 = 485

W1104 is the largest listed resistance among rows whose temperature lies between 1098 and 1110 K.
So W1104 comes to 490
